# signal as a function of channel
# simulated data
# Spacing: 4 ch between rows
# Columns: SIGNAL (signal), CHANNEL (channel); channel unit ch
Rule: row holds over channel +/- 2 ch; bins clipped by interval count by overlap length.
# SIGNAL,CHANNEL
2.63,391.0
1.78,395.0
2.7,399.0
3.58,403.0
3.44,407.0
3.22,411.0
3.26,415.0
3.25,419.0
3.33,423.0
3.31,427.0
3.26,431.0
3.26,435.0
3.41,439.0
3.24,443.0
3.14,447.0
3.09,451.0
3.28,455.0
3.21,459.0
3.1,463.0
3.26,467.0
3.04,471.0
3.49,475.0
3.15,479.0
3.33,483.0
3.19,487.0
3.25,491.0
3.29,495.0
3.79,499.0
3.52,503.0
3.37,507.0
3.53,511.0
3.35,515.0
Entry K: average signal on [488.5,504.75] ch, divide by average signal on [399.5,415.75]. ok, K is 1.0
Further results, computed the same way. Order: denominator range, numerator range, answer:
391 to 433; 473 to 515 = 1.10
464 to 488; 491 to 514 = 1.07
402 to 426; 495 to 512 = 1.06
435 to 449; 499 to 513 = 1.08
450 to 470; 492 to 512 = 1.09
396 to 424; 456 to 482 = 1.01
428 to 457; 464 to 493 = 1.00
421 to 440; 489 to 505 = 1.05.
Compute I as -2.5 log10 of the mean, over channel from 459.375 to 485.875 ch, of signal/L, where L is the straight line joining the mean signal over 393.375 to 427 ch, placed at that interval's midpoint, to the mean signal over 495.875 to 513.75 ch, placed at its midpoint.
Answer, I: 0.051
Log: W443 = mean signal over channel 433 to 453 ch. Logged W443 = 3.23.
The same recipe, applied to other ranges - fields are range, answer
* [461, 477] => 3.22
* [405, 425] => 3.3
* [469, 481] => 3.23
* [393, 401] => 2.24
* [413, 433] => 3.28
